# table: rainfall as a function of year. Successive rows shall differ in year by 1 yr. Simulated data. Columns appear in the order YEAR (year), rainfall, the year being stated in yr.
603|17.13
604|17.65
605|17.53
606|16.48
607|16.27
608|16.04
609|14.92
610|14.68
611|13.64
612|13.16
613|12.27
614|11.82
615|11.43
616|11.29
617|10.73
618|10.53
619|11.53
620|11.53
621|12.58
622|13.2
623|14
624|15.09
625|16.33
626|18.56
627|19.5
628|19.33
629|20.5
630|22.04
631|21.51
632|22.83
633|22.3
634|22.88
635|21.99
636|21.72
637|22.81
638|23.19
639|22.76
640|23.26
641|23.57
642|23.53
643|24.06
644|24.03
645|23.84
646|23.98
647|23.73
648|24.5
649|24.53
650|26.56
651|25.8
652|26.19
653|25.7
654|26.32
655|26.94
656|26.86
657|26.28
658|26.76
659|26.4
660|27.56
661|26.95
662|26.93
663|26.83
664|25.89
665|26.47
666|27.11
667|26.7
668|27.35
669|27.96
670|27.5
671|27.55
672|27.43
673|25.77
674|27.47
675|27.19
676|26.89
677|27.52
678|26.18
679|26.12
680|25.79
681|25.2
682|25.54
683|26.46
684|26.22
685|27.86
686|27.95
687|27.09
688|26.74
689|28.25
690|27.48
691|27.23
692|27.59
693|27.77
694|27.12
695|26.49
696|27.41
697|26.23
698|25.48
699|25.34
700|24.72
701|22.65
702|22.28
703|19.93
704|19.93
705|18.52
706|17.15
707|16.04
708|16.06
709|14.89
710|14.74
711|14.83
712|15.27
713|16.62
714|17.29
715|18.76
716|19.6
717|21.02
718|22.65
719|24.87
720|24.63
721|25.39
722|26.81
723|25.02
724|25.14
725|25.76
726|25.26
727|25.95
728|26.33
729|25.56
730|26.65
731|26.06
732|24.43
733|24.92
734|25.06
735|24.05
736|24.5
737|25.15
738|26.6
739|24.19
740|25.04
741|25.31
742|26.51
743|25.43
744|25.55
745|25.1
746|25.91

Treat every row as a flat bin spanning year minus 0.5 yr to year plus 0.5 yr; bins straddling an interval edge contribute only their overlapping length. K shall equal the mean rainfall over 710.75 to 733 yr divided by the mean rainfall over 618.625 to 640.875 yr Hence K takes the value 1.20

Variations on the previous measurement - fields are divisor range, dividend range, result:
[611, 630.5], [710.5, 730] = 1.56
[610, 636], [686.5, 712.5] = 1.40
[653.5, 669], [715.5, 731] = 0.92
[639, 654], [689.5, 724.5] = 0.90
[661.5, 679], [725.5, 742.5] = 0.94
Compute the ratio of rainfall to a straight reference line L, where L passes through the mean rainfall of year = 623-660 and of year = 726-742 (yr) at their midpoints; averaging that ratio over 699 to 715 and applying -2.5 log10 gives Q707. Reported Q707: 0.32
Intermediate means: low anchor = 23.2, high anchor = 25.4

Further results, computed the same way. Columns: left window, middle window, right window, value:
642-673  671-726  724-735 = 0.09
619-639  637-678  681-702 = -0.16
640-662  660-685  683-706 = -0.06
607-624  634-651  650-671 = -0.12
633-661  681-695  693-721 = -0.22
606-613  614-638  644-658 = 0.13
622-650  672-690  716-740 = -0.15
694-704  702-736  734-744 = 0.15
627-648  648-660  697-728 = -0.17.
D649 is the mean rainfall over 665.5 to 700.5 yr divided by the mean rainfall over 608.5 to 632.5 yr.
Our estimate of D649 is 1.77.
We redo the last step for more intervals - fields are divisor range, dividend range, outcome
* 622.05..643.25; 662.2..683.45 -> 1.28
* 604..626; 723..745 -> 1.84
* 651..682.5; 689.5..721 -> 0.81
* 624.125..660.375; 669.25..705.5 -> 1.10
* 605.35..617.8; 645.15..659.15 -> 1.90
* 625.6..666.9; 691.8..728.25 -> 0.91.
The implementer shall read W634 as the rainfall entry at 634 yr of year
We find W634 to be 22.88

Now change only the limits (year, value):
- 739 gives 24.19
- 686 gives 27.95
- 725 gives 25.76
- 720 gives 24.63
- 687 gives 27.09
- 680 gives 25.79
